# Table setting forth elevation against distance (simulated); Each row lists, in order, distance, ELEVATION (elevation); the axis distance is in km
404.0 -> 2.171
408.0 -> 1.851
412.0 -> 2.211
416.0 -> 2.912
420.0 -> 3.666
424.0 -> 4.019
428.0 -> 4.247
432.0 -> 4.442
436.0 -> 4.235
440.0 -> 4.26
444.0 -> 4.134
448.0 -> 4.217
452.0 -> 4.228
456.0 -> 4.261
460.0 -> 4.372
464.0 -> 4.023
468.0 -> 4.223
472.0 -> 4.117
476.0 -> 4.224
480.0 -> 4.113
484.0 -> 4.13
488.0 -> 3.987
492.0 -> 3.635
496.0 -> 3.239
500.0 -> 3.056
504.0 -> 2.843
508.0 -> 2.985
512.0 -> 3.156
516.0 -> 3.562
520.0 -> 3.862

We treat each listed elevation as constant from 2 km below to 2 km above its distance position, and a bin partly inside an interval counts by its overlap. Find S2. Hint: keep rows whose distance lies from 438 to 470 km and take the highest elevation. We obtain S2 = 4.372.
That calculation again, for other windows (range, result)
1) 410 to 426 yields 4.019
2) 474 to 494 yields 4.224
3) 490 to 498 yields 3.635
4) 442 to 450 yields 4.217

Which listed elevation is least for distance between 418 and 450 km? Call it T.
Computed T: 3.666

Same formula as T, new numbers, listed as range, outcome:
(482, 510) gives 2.843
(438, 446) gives 4.134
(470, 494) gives 3.635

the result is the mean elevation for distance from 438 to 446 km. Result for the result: 4.2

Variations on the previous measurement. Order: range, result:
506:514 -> 3.07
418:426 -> 3.84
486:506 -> 3.35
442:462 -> 4.24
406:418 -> 2.32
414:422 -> 3.29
